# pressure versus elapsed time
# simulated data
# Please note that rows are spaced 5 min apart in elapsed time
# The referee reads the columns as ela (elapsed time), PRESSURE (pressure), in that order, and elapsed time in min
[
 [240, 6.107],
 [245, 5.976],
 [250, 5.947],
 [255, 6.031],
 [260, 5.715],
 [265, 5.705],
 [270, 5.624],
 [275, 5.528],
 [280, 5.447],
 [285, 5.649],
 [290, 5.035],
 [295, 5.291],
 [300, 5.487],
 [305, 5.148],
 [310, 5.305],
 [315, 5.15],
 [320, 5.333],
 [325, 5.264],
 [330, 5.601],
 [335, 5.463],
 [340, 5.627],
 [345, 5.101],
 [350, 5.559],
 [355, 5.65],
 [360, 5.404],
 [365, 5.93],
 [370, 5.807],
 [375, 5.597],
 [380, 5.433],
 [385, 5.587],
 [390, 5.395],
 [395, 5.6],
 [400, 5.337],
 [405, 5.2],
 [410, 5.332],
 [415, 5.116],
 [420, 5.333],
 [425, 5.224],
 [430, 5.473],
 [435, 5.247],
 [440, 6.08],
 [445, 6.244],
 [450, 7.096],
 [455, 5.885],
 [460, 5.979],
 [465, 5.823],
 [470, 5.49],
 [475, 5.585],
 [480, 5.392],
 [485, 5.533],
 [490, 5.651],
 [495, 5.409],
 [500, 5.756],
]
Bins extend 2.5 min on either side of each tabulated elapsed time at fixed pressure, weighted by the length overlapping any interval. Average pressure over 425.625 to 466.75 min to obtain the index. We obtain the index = 5.95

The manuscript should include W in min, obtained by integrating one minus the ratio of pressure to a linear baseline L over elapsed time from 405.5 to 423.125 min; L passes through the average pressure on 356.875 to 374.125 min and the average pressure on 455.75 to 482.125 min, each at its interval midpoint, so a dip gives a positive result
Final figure 1.3 min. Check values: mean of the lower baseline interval 5.7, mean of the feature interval 5.25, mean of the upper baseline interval 5.67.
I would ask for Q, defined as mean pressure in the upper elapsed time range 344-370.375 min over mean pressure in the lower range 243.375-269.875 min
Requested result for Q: 0.95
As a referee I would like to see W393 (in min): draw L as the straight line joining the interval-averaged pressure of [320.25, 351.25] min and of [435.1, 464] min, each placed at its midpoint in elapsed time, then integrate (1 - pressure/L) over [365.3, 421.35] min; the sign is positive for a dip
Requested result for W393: 3.23 min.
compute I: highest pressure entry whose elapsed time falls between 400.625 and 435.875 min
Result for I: 5.473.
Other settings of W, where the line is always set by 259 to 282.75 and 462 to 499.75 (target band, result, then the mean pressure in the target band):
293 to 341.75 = 2.0 min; 5.36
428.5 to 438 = 0.3 min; 5.39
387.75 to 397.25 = 0.1 min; 5.5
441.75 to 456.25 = -2.2 min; 6.44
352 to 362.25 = 0.1 min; 5.53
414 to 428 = 0.8 min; 5.24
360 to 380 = -0.4 min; 5.69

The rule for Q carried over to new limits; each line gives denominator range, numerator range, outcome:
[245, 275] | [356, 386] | 0.97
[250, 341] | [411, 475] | 1.05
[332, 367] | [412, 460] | 1.04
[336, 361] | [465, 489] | 1.01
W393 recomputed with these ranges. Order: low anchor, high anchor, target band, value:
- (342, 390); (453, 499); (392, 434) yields 2.0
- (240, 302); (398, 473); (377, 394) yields 0.5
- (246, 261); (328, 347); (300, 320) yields 1.3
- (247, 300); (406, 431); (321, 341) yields 0.0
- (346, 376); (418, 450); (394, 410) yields 0.9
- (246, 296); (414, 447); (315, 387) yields 0.9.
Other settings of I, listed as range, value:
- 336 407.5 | 5.93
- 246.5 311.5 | 6.031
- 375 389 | 5.597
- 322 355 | 5.65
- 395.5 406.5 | 5.337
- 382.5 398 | 5.6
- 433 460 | 7.096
